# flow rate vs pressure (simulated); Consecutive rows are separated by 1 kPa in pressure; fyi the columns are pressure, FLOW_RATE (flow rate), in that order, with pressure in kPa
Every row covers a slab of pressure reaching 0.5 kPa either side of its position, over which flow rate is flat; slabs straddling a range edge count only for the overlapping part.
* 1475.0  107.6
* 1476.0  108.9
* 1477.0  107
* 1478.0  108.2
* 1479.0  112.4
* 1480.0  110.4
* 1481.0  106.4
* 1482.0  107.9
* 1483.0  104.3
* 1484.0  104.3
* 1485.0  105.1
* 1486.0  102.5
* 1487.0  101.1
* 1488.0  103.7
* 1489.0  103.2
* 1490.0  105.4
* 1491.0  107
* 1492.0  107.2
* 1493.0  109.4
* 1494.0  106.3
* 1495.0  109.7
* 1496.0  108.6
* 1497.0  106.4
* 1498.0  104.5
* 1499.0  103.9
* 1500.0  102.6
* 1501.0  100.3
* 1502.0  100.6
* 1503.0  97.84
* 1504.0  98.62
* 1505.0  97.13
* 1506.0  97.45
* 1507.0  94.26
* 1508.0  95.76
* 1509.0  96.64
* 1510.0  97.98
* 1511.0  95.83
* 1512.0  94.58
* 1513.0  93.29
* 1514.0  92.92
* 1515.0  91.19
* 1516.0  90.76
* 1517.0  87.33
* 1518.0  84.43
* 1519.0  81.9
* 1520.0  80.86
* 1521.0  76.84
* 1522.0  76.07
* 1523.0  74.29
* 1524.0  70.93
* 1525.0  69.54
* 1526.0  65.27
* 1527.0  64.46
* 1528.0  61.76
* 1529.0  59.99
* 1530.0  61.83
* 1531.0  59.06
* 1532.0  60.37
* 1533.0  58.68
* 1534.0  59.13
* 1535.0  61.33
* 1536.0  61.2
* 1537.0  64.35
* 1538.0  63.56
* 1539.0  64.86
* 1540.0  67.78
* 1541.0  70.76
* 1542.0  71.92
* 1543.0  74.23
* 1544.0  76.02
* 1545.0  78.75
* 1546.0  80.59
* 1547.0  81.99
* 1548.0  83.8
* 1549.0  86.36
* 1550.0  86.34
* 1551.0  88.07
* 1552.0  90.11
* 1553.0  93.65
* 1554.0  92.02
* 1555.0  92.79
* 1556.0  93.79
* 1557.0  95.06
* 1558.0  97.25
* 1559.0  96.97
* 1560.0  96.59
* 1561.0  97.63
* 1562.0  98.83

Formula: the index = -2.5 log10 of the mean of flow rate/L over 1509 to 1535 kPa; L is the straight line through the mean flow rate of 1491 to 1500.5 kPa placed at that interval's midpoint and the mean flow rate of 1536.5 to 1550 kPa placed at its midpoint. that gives 0.17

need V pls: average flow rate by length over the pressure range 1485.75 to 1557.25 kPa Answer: 85.9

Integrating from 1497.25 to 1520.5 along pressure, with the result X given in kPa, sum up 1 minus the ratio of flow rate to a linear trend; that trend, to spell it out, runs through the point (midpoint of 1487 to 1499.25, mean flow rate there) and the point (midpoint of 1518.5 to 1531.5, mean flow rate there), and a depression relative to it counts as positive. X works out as -1.9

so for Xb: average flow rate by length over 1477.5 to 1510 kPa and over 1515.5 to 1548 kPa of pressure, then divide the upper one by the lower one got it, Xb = 0.7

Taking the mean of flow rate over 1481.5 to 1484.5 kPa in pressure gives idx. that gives 106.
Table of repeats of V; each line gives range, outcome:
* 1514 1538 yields 70.8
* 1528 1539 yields 61.2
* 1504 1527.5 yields 85.9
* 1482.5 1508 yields 103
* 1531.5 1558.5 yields 77.6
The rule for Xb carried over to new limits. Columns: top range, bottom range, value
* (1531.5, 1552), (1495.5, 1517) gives 0.74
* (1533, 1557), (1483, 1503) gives 0.74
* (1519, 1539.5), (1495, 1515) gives 0.67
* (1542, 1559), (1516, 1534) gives 1.23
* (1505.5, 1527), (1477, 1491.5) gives 0.81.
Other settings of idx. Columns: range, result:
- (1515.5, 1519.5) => 86.1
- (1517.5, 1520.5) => 82.4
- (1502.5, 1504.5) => 98.2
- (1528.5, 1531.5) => 60.3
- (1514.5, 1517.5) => 89.8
